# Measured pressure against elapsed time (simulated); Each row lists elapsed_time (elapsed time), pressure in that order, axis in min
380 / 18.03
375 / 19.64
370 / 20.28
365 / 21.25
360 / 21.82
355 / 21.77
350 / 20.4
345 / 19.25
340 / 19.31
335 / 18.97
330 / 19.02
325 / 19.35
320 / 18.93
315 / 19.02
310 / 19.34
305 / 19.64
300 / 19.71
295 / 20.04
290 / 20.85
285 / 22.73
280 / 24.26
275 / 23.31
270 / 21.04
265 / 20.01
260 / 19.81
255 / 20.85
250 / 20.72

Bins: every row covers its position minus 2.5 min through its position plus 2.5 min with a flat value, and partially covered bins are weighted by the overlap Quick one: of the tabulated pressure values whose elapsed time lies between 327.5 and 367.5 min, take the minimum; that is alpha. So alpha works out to 18.97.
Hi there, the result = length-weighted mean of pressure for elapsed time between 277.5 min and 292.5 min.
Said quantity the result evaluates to 22.6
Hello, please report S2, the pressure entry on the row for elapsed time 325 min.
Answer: 19.35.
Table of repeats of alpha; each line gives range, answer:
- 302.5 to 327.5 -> 18.93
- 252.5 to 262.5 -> 19.81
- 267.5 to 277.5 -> 21.04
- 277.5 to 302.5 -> 19.71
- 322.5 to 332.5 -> 19.02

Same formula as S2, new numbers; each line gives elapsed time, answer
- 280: 24.26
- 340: 19.31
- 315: 19.02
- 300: 19.71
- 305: 19.64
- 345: 19.25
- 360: 21.82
